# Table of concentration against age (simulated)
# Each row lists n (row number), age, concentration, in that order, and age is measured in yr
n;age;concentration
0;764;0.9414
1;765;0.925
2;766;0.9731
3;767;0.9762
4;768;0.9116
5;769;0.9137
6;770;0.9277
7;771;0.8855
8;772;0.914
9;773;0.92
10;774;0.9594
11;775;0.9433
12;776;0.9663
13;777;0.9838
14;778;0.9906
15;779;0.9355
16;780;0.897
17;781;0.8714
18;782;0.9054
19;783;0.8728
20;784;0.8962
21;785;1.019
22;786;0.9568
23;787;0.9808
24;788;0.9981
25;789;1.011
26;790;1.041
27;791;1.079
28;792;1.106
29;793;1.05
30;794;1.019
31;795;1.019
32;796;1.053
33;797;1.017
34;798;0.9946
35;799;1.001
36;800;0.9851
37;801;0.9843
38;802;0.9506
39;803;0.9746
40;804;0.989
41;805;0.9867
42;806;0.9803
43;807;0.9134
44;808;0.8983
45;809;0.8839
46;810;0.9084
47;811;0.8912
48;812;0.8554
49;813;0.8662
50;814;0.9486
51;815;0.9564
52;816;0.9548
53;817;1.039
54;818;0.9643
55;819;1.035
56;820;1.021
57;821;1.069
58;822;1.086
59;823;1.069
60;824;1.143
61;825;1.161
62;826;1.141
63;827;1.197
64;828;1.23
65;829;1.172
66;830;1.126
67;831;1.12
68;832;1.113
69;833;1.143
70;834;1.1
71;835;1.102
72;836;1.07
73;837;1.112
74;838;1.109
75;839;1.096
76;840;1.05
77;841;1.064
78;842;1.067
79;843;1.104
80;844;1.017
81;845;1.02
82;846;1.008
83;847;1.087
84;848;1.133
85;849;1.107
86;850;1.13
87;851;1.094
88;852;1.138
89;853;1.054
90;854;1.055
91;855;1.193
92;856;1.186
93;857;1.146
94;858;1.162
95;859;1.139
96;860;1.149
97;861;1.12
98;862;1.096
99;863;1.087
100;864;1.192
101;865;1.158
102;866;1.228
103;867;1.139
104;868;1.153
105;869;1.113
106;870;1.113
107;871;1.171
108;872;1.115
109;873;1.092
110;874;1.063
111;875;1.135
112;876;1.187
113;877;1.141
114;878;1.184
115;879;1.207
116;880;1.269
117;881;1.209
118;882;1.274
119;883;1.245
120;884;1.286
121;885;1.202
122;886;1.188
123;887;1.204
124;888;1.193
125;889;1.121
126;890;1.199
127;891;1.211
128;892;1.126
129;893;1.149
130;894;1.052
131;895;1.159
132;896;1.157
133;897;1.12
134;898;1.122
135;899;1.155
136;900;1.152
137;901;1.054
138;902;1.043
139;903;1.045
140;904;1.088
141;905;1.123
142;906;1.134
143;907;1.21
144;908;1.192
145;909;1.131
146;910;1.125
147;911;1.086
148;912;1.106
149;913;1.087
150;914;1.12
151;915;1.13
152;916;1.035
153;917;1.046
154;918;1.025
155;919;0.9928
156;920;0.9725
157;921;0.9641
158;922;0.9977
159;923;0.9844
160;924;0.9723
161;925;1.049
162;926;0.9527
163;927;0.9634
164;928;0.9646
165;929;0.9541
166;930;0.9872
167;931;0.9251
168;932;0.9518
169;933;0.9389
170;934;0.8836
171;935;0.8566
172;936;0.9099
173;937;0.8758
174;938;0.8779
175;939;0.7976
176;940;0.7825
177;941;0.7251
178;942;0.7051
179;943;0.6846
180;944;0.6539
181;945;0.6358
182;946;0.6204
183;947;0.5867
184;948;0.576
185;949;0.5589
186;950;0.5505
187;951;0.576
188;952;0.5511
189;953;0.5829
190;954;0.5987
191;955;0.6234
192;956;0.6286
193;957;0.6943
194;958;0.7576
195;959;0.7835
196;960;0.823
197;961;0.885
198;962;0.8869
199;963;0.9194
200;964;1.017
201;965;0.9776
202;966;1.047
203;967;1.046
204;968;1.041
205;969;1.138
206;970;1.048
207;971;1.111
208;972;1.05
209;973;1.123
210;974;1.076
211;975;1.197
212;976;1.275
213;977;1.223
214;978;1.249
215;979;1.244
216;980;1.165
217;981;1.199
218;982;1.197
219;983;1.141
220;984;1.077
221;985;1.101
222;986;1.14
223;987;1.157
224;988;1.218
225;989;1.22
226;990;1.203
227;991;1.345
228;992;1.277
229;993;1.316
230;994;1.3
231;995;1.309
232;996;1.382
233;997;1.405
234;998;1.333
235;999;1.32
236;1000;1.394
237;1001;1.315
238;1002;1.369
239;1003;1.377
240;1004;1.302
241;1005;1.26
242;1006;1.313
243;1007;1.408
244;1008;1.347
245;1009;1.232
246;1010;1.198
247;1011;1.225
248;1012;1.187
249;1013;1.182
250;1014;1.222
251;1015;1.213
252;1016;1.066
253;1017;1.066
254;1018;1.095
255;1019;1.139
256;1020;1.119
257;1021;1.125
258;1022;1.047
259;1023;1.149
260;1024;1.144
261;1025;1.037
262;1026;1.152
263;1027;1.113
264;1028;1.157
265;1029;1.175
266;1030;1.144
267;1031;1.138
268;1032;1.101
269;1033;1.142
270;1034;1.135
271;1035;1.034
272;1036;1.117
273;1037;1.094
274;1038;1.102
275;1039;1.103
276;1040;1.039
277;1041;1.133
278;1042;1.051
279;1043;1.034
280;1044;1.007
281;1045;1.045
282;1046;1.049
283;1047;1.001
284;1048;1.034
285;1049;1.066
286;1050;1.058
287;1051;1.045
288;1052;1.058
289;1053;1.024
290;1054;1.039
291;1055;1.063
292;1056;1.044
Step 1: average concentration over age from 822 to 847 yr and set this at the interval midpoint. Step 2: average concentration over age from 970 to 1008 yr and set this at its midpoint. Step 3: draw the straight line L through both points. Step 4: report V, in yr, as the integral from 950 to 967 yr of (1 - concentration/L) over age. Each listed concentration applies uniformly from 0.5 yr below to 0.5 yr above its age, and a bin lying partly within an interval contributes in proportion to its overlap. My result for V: 6.2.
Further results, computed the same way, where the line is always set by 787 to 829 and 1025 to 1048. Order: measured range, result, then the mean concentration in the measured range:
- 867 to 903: -4.1 yr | 1.16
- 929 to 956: 8.3 yr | 0.734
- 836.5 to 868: -2.6 yr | 1.11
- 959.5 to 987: -0.5 yr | 1.09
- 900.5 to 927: -0.3 yr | 1.06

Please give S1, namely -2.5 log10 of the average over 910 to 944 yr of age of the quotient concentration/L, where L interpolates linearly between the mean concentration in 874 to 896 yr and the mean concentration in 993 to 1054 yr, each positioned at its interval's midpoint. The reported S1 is 0.24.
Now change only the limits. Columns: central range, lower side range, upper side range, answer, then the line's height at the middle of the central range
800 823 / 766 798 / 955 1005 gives 0.032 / 0.994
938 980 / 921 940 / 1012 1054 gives 0.146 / 0.978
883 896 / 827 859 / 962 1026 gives -0.040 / 1.13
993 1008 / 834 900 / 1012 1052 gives -0.208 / 1.11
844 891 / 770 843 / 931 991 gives -0.178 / 0.976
